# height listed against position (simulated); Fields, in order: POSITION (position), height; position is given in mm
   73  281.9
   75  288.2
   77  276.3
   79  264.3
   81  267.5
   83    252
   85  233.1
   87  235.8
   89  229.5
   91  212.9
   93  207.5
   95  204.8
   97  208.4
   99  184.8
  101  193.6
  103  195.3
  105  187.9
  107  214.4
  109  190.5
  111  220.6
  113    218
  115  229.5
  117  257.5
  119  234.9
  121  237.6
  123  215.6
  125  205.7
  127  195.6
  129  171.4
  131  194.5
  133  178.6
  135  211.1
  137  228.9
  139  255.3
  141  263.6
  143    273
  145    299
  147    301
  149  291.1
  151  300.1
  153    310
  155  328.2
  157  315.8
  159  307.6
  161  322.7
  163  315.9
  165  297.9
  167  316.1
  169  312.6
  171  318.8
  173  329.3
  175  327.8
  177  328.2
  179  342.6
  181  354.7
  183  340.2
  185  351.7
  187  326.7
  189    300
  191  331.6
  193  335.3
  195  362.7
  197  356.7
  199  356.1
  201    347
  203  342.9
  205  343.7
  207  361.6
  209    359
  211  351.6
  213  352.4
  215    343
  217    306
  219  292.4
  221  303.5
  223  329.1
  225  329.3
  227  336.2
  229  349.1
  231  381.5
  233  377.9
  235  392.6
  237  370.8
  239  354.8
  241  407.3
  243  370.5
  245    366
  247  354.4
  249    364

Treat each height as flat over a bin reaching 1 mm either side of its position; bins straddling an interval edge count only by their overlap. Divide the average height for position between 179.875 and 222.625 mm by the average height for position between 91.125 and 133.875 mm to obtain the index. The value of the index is 1.64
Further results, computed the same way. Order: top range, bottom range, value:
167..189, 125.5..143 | 1.53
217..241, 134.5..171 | 1.19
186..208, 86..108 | 1.65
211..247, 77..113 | 1.60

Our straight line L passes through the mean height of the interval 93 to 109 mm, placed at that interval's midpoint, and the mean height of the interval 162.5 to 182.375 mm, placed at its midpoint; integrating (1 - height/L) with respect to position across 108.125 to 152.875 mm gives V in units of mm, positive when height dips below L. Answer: 2.55 mm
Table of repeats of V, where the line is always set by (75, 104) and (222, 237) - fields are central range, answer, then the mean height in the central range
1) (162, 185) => -1.6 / 327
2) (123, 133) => 2.7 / 193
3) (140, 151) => -0.3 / 287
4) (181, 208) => -1.5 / 343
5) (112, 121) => 0.6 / 235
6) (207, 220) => 0.2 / 336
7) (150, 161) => -0.9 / 313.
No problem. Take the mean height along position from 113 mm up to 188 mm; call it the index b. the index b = 280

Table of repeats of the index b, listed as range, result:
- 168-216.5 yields 340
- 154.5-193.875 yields 325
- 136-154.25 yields 281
